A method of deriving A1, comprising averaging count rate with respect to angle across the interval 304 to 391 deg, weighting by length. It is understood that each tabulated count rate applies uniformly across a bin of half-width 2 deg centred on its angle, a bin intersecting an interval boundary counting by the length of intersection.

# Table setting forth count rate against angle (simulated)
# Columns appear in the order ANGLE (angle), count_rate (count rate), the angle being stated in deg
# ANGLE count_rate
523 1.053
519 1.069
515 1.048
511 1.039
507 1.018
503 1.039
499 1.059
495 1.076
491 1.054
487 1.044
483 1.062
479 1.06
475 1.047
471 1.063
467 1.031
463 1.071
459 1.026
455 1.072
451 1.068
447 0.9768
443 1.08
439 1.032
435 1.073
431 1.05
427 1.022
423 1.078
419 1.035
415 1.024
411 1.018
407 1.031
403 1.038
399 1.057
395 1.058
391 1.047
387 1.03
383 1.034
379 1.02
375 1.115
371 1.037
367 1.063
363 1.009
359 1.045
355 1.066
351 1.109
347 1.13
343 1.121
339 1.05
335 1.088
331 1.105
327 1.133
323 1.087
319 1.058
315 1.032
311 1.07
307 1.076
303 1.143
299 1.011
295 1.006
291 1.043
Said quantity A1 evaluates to 1.07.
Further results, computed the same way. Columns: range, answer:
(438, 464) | 1.05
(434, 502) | 1.05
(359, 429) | 1.04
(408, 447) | 1.04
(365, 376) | 1.07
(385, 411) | 1.04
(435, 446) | 1.05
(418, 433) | 1.05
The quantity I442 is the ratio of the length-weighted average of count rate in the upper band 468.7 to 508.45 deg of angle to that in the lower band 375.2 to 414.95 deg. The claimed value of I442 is 1.0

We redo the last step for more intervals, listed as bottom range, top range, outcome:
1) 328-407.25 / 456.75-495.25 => 0.99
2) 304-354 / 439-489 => 0.96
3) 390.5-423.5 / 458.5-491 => 1.01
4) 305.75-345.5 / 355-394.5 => 0.97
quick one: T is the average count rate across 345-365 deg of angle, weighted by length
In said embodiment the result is 1.07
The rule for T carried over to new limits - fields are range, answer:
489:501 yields 1.06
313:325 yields 1.06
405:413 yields 1.02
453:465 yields 1.06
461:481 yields 1.05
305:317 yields 1.06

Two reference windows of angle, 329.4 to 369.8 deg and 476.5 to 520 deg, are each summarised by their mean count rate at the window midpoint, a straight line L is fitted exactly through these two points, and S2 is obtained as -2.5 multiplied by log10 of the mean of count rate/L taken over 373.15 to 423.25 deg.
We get 0.03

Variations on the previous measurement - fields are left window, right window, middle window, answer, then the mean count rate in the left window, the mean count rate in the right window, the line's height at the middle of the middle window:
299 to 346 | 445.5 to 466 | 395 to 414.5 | 0.02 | 1.09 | 1.04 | 1.06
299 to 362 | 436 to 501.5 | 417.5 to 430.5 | 0.02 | 1.08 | 1.05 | 1.06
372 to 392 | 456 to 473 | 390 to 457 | 0.00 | 1.05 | 1.05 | 1.05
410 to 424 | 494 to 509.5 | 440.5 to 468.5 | -0.01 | 1.04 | 1.05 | 1.04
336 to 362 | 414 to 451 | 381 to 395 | 0.03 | 1.08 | 1.04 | 1.06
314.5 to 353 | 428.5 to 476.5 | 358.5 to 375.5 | 0.03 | 1.09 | 1.05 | 1.08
